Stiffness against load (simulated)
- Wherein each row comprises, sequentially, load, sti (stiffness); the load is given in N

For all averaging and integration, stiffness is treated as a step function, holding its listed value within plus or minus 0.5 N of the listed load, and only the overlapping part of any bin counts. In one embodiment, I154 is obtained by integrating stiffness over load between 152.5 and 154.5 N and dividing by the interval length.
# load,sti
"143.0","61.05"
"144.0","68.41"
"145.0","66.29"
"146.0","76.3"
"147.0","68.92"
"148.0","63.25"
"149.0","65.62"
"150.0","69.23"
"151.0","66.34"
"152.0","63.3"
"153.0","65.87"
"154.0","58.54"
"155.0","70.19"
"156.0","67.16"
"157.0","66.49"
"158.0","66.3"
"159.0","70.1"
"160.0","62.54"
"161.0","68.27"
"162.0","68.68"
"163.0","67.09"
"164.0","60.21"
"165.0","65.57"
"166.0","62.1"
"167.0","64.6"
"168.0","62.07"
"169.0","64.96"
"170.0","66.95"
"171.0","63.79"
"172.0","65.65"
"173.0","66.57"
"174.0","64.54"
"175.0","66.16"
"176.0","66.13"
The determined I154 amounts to 62.2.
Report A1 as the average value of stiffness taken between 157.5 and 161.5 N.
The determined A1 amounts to 66.8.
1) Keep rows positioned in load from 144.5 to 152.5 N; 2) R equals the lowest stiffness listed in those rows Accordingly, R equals 63.25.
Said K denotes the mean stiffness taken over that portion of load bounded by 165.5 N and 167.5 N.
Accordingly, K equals 63.3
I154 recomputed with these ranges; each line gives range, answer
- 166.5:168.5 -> 63.3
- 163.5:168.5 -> 62.9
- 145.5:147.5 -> 72.6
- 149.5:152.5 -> 66.3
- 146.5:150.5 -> 66.8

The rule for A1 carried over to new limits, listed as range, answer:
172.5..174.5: 65.6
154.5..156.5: 68.7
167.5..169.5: 63.5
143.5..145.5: 67.3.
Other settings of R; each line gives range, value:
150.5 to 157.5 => 58.54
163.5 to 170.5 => 60.21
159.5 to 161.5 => 62.54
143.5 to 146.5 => 66.29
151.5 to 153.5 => 63.3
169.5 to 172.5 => 63.79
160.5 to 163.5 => 67.09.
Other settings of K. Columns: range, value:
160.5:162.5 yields 68.5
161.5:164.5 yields 65.3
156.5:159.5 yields 67.6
